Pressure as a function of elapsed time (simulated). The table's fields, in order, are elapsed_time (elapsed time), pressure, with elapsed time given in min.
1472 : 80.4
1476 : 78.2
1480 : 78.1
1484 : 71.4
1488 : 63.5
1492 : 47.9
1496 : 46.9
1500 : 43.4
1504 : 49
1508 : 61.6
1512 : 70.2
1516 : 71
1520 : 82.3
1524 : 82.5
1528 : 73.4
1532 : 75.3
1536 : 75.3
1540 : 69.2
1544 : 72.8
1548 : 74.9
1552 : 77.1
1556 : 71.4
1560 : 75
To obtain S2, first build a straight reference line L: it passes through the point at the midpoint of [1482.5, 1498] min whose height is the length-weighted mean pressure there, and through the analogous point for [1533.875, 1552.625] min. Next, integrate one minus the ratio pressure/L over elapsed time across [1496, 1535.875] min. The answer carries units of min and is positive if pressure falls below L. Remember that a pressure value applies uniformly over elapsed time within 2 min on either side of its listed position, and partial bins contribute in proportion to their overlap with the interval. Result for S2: -0.9 min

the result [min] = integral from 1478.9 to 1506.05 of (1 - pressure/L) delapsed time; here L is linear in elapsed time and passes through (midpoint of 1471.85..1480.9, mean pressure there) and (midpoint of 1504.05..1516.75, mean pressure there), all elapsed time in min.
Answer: 6.0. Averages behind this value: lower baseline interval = 78.7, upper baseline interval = 64.4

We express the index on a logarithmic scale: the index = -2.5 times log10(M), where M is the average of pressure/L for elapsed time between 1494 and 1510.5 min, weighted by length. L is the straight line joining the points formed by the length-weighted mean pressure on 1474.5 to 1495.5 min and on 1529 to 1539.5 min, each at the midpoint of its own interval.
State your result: 0.33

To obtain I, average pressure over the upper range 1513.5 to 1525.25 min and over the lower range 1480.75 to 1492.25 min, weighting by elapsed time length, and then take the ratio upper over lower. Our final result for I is 1.2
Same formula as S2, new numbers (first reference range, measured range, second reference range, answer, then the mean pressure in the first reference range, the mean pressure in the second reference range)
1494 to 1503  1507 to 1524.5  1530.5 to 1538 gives -3.9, 45.6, 75.3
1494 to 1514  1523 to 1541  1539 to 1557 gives -2.4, 54.2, 73.4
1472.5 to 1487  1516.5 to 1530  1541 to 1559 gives -0.7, 75.5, 73.8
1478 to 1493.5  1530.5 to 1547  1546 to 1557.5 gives -0.1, 65.8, 74.6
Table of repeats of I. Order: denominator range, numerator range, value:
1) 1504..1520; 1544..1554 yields 1.12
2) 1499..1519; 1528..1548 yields 1.20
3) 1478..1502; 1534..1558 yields 1.25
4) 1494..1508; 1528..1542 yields 1.51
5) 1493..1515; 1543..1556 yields 1.36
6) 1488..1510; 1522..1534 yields 1.51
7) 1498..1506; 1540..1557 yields 1.59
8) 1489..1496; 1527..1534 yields 1.49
